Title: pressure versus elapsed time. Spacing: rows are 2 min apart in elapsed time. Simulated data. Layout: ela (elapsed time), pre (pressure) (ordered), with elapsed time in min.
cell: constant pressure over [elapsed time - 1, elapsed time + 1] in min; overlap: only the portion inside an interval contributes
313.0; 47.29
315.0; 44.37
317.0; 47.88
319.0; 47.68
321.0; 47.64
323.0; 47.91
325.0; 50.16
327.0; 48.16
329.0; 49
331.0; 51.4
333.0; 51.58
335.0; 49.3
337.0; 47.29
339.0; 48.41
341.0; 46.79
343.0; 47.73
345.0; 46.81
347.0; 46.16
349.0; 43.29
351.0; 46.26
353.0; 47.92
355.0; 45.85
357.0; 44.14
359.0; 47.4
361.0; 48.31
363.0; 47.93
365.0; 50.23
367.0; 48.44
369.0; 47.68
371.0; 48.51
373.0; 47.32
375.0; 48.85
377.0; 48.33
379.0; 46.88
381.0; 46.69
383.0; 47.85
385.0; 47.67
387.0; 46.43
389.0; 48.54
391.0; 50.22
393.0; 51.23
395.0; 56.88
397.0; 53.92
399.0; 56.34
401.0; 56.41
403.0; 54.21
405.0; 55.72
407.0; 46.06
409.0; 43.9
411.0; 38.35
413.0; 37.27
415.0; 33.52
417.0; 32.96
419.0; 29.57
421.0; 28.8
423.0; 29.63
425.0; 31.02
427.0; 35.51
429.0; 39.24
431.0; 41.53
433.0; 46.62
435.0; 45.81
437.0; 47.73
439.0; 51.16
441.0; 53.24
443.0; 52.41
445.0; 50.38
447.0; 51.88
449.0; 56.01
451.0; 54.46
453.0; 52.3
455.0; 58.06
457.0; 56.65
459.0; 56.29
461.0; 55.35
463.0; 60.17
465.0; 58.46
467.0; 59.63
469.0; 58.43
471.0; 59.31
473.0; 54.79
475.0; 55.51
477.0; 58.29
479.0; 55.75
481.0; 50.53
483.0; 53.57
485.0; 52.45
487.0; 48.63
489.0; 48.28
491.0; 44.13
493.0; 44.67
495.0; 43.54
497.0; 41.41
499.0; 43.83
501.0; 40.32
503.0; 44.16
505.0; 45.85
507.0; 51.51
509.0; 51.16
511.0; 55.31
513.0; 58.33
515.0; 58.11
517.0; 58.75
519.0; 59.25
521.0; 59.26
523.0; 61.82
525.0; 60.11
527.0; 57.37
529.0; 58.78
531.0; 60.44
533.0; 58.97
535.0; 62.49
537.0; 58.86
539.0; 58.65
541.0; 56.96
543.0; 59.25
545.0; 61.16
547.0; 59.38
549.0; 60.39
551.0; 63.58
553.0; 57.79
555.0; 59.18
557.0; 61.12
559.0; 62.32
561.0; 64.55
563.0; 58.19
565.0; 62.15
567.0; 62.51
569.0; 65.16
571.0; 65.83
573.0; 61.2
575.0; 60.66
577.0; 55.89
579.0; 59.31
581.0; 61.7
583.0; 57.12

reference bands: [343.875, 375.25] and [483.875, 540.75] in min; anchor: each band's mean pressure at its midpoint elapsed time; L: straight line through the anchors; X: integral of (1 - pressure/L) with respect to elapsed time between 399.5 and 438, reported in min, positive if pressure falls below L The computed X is 6.6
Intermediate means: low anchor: 47.2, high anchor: 53.1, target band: 40.9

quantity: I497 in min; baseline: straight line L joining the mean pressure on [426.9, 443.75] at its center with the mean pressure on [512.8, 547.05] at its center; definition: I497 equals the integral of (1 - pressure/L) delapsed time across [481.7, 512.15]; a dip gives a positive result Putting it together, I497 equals 4.1 min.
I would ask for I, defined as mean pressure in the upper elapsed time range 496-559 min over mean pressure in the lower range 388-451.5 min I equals 1.2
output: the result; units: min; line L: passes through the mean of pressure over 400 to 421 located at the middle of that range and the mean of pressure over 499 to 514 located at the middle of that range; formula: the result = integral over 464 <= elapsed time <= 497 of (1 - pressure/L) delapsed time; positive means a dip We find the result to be -3.8 min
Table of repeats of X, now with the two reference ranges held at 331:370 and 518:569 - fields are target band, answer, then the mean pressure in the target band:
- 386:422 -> 3.80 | 45.6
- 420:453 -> 5.19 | 44.9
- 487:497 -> 2.07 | 45.1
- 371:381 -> 0.29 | 47.8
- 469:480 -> -0.23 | 56.9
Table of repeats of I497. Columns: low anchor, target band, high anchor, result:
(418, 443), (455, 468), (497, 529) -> -3.6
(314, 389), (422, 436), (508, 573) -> 3.8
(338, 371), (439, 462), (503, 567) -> -0.4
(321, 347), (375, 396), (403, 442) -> -2.4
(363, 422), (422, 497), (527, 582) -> 2.8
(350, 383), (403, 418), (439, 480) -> 2.7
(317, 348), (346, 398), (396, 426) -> -3.7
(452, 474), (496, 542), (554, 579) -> 3.6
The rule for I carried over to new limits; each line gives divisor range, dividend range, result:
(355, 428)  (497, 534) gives 1.20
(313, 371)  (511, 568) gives 1.26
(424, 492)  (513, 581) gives 1.17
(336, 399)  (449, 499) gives 1.10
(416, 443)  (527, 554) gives 1.49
